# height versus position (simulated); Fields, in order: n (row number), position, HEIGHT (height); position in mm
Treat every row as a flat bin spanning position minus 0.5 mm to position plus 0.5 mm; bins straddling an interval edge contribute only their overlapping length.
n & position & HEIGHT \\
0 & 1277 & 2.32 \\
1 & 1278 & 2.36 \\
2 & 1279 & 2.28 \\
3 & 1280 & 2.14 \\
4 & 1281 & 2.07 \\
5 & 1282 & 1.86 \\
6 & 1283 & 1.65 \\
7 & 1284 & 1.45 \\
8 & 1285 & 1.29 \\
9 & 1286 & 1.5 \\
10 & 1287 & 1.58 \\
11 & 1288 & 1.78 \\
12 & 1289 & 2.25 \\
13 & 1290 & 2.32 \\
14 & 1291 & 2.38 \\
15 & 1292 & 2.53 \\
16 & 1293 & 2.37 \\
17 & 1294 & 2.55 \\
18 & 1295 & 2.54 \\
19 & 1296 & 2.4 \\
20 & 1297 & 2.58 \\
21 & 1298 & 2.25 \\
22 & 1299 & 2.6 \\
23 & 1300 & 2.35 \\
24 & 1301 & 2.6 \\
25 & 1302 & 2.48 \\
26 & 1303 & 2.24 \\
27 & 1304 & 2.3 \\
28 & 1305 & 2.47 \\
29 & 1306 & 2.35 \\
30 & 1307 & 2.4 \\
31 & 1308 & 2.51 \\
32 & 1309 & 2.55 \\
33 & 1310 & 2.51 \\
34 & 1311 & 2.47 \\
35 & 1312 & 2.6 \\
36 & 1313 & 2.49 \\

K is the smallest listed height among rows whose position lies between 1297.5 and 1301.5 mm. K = 2.25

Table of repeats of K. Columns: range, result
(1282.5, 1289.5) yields 1.29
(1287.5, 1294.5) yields 1.78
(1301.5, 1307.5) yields 2.24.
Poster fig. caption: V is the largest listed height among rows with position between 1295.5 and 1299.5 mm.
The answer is 2.6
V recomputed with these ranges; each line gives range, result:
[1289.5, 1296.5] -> 2.55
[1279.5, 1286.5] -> 2.14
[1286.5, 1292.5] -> 2.53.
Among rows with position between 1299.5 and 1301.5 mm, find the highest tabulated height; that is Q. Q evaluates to 2.6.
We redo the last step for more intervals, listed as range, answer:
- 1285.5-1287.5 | 1.58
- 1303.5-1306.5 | 2.47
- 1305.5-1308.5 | 2.51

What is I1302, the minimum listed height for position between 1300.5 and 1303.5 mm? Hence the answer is 2.24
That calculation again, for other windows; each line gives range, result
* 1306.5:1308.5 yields 2.4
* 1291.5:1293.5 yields 2.37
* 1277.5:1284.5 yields 1.45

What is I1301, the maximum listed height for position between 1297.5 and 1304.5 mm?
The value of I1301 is 2.6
